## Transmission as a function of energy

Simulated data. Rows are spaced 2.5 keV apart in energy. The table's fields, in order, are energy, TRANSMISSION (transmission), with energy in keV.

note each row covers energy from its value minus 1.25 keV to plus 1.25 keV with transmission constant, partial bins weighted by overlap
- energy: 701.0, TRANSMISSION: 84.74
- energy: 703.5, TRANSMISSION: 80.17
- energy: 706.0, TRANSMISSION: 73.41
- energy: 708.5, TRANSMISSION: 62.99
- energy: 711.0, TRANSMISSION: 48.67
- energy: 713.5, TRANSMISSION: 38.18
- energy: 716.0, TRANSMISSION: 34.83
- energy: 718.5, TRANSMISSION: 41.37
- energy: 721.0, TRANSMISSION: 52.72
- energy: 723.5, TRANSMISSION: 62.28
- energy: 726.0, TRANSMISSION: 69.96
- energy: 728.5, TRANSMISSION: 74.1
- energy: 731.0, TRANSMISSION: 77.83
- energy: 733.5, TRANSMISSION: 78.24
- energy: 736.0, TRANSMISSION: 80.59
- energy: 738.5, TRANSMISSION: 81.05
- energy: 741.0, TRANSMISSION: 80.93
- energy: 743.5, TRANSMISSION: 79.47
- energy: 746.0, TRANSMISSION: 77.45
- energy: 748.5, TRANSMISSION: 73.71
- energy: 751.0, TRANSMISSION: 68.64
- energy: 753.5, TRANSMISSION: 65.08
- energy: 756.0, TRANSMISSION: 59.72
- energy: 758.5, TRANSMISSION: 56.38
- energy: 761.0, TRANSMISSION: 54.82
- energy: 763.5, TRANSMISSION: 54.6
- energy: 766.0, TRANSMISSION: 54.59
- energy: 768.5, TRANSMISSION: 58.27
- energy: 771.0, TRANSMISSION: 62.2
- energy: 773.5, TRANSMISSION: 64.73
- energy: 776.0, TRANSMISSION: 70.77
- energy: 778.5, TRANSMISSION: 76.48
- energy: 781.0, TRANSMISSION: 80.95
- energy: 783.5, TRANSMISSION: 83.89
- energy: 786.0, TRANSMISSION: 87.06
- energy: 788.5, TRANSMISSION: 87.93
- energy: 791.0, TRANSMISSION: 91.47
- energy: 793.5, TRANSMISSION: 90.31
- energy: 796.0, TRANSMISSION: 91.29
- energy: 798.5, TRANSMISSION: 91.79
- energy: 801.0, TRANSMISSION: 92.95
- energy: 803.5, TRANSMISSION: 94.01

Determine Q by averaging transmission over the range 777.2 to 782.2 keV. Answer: 78.6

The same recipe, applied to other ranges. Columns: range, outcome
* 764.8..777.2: 62.1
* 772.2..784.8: 75.4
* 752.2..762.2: 59.1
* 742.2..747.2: 78.5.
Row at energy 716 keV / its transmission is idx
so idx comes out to 34.83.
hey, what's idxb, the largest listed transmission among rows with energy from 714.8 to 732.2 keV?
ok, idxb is 77.83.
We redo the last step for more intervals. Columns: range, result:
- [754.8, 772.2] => 62.2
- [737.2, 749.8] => 81.05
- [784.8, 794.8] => 91.47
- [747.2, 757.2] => 73.71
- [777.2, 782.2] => 80.95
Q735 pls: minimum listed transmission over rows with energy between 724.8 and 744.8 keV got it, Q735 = 69.96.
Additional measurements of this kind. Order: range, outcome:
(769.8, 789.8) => 62.2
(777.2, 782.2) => 76.48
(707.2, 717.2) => 34.83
